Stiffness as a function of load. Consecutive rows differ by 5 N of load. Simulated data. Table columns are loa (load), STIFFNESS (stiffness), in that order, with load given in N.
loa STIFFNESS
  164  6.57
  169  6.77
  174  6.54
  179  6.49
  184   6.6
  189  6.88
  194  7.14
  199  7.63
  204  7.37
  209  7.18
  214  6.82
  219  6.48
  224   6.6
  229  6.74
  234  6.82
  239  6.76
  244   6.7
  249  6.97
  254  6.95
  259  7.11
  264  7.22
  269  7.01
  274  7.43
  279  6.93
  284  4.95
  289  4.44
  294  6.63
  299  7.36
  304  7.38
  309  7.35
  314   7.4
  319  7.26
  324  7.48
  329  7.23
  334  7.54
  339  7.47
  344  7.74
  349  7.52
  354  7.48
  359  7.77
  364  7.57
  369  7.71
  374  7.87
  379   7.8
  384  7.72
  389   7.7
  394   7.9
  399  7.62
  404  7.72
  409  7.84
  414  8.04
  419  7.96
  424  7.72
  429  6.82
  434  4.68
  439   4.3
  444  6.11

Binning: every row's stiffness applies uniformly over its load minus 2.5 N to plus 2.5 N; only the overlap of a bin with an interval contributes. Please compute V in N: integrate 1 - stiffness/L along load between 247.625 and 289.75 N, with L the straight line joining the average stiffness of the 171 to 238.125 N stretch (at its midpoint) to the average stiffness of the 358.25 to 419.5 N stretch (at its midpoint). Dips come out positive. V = 3.19 N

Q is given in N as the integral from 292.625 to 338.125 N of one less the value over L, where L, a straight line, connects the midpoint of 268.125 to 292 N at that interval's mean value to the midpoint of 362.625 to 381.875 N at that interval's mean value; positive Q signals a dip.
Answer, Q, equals -4.0 N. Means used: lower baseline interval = 6.1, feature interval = 7.31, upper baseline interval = 7.75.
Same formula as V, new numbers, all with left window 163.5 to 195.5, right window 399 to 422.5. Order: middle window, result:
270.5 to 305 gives 3.92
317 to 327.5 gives 0.08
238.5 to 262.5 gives 0.47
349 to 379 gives -0.21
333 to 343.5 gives -0.07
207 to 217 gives -0.14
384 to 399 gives 0.00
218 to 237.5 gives 0.75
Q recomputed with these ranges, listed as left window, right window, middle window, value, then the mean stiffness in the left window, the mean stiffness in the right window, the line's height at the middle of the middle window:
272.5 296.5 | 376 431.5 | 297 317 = -3.3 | 6.02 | 7.71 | 6.34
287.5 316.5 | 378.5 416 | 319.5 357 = -1.5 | 6.84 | 7.79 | 7.2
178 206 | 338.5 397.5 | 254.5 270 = 0.4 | 7.04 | 7.69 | 7.3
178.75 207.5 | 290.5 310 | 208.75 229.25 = 1.0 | 7.07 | 7.03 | 7.06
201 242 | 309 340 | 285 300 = 2.8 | 6.85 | 7.39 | 7.22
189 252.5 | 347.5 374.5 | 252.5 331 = 4.4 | 6.93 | 7.64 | 7.29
